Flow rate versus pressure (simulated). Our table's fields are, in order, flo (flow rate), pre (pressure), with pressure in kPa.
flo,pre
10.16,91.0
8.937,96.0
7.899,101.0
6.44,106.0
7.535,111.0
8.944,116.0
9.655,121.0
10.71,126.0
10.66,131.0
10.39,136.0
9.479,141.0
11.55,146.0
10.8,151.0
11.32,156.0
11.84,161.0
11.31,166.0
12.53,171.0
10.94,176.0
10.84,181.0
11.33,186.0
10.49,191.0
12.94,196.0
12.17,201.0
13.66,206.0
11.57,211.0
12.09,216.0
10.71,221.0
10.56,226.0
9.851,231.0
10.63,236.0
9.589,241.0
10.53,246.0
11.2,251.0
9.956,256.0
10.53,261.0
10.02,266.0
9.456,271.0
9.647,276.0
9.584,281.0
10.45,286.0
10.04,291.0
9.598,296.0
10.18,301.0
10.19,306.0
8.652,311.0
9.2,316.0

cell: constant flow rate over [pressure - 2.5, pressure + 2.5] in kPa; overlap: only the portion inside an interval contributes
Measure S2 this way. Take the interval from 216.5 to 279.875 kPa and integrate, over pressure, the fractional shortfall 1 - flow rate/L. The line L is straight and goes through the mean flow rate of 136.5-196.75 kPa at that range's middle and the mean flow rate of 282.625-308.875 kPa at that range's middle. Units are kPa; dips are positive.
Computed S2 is 1.3 kPa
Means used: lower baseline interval 11.2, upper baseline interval 10.1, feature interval 10.3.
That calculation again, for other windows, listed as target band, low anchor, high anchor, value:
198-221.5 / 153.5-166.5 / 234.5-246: -3.29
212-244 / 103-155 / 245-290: -1.99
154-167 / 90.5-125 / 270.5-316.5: -3.90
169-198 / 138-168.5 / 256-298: -1.90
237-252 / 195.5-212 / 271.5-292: 1.07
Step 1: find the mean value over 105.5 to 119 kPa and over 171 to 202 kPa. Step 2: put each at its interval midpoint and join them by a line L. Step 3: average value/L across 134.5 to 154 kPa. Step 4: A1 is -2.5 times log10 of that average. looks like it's -0.12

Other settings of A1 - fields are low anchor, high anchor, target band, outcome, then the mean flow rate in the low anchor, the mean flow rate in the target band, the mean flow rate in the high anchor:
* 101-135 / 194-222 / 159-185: -0.05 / 8.97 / 11.5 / 12.3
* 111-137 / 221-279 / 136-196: -0.13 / 9.81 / 11.2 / 10.2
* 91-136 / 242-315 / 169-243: -0.19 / 9.01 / 11.3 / 9.98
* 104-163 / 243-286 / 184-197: -0.14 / 9.96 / 11.4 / 10.1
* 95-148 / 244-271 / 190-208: -0.25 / 9.28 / 12.4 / 10.4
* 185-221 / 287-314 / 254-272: 0.06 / 12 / 10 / 9.76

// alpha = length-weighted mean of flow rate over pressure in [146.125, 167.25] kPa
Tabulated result 11.3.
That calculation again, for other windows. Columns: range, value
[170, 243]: 11.3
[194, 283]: 10.8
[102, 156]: 9.65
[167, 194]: 11.3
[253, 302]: 9.95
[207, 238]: 11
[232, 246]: 10.2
